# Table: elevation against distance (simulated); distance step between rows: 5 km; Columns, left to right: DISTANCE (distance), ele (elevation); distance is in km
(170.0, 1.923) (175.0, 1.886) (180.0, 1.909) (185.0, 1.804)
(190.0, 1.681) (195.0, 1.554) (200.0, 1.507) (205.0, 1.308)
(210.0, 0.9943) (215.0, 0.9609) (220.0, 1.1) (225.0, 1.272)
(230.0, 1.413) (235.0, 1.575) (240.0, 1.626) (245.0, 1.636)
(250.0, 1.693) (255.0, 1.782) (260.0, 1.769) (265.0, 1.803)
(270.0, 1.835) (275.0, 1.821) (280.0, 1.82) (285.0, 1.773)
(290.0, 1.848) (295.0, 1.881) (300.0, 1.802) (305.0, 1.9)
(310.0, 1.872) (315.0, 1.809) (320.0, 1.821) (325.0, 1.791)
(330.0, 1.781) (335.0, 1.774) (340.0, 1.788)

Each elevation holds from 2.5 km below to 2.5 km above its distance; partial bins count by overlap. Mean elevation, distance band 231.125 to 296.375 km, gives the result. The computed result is 1.75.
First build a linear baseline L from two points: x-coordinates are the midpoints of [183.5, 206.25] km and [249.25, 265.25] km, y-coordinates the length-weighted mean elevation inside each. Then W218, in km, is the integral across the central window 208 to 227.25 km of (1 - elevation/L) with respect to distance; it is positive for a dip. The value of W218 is 6.6 km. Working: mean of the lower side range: 1.57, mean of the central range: 1.08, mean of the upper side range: 1.76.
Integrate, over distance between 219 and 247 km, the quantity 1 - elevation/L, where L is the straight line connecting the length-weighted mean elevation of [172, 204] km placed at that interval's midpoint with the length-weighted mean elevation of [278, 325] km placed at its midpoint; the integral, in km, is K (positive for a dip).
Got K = 4.9 km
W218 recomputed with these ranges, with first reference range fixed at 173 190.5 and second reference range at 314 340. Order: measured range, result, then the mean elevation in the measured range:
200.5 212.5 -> 4.1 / 1.21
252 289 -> 0.2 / 1.8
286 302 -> -0.3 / 1.84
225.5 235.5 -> 2.1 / 1.43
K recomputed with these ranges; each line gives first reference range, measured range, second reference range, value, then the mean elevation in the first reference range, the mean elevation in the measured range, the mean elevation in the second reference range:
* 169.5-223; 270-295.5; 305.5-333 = -1.5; 1.49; 1.83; 1.82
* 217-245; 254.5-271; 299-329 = -2.4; 1.41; 1.8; 1.83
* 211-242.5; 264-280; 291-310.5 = -1.7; 1.31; 1.82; 1.86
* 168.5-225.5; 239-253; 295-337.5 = -0.3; 1.49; 1.66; 1.82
